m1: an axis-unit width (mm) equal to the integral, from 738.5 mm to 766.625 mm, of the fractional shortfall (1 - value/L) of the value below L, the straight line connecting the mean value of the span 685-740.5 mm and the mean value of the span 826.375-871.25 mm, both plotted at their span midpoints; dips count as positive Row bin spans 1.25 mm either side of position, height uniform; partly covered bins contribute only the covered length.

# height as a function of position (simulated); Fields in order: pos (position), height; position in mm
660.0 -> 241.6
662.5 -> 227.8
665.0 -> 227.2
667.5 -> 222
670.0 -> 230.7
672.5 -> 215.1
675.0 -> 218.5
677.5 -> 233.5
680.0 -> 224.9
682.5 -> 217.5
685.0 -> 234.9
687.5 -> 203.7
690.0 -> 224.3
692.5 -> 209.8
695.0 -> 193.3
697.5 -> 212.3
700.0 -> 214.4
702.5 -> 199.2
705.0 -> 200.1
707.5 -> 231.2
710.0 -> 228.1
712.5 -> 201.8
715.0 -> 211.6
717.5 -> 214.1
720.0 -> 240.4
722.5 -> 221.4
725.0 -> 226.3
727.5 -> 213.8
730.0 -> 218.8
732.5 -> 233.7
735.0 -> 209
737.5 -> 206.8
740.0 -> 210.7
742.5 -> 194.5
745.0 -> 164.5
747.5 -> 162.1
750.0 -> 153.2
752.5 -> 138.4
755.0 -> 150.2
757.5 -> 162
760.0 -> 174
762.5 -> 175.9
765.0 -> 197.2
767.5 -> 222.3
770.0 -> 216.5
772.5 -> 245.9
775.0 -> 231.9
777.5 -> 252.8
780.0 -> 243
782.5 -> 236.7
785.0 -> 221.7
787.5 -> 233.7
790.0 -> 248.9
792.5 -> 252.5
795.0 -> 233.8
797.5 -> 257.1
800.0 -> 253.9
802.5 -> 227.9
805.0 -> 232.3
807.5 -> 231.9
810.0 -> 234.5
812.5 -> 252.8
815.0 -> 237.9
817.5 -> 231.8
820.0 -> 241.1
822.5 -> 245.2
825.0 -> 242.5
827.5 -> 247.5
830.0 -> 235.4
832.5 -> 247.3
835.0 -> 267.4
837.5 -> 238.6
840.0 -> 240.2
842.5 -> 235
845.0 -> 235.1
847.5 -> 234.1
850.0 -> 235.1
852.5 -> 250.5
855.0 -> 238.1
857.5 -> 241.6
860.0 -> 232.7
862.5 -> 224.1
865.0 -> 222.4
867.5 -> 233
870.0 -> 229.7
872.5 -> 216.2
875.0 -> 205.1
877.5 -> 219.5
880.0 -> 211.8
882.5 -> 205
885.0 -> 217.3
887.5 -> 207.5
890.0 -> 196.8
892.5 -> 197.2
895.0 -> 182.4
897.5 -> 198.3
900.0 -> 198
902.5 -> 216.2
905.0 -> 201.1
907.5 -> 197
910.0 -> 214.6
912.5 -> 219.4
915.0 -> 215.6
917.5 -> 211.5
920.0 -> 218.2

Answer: 6.31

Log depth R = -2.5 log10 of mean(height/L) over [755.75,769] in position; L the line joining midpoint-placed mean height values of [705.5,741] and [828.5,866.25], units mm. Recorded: 0.210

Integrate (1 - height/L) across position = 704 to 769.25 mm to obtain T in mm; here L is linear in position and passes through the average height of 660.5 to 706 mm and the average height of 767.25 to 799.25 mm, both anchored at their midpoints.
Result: 8.5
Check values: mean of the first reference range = 218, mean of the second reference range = 239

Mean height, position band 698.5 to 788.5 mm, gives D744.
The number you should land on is 207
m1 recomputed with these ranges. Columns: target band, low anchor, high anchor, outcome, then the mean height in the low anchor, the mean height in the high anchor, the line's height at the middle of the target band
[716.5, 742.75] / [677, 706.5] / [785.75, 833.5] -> 0.5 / 214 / 241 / 223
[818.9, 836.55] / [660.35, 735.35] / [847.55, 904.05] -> -2.3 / 219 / 217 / 218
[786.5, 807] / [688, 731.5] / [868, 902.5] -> -3.0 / 215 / 207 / 211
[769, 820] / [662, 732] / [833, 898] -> -4.0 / 219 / 224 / 222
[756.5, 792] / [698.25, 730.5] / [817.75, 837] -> 1.9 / 217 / 246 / 232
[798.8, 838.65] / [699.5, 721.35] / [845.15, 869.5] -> -2.1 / 216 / 234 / 230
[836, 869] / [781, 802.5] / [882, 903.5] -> -2.7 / 241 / 202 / 218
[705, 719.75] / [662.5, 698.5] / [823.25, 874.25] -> 0.4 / 219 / 237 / 223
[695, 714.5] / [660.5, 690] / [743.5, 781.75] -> 0.2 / 224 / 193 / 213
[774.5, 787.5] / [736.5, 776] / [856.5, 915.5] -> -3.0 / 187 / 212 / 192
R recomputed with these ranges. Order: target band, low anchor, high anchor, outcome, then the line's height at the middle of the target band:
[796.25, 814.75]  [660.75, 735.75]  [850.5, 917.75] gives -0.116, 217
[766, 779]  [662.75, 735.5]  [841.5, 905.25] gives -0.071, 219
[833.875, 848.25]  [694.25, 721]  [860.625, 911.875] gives -0.148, 211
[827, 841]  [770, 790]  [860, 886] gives -0.089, 227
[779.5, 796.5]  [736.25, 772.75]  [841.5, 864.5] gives -0.186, 201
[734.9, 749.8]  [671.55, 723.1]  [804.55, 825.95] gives 0.200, 225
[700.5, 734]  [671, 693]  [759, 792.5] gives 0.019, 222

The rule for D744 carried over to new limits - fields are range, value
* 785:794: 241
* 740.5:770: 175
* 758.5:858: 235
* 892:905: 199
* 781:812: 239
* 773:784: 241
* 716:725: 225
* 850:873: 233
